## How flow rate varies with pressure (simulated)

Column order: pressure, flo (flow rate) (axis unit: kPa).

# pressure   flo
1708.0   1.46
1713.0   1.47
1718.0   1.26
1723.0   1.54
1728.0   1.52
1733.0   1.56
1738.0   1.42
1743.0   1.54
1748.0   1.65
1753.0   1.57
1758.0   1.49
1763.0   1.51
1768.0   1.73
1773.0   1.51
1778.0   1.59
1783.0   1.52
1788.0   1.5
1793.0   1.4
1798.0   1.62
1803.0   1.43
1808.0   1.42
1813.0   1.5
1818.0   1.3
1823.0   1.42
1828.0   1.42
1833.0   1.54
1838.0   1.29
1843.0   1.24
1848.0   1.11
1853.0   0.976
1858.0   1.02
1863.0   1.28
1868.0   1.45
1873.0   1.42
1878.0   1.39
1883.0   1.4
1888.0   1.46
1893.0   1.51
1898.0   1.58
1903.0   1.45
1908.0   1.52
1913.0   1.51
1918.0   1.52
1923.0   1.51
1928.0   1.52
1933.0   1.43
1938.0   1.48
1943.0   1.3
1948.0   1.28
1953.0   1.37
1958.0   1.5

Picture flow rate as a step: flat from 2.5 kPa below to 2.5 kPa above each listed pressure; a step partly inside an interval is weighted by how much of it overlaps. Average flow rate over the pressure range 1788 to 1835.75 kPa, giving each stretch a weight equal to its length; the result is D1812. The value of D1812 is 1.45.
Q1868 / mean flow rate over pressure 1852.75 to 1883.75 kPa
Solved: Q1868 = 1.29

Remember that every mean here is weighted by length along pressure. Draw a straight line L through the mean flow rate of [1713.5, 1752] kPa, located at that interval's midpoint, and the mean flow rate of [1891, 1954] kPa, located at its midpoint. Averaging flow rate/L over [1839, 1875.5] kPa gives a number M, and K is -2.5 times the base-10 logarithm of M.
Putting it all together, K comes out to 0.209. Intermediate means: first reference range 1.5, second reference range 1.46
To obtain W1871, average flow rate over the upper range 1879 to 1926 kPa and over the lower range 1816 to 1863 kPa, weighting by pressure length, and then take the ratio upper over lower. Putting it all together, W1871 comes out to 1.2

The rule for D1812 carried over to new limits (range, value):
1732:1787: 1.55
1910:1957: 1.44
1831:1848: 1.31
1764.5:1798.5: 1.55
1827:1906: 1.35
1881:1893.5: 1.45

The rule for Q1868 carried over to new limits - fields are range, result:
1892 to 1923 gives 1.51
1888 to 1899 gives 1.52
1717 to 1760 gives 1.51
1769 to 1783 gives 1.56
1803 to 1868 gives 1.3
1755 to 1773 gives 1.57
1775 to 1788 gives 1.54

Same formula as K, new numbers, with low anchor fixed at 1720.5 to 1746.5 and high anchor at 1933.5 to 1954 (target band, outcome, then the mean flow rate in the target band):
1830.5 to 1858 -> 0.19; 1.21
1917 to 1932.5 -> -0.10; 1.51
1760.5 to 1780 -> -0.06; 1.58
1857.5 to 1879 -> 0.07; 1.33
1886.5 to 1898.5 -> -0.08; 1.51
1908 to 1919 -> -0.10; 1.52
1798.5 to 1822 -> 0.02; 1.43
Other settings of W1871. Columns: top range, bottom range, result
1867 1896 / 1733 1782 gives 0.93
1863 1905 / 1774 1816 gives 0.97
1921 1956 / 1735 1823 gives 0.94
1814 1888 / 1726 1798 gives 0.85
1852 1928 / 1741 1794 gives 0.91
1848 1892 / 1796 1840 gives 0.90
